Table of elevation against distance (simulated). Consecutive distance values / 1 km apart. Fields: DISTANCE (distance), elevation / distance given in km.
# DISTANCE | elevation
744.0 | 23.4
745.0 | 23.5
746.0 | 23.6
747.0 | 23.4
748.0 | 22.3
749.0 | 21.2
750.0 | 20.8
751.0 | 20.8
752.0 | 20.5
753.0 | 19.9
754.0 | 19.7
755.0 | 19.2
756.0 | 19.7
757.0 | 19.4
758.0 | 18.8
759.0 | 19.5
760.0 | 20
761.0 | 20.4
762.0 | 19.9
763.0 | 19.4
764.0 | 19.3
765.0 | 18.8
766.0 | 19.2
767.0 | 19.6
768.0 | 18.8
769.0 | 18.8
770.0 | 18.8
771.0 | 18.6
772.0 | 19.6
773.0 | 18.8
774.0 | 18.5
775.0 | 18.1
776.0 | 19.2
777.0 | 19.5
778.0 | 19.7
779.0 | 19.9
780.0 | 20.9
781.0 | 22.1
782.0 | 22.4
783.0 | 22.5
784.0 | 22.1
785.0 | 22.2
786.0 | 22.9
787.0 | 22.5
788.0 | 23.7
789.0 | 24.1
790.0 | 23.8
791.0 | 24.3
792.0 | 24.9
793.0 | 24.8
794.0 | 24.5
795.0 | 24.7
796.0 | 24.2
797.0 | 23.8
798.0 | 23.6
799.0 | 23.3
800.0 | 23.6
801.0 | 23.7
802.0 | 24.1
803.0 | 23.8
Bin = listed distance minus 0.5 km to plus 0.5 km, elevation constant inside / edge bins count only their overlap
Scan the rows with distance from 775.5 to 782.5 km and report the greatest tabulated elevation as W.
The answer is 22.4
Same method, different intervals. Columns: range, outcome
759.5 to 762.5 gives 20.4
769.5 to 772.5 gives 19.6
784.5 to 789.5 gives 24.1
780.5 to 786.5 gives 22.9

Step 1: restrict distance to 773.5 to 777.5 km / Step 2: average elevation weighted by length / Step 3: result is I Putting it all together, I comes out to 18.8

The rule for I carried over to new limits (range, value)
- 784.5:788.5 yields 22.8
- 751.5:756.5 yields 19.8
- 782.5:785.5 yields 22.3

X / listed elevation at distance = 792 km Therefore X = 24.9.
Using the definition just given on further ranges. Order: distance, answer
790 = 23.8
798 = 23.6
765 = 18.8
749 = 21.2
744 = 23.4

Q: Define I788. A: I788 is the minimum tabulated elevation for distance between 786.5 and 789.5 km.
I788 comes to 22.5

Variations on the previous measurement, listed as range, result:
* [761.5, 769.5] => 18.8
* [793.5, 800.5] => 23.3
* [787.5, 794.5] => 23.7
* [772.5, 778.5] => 18.1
